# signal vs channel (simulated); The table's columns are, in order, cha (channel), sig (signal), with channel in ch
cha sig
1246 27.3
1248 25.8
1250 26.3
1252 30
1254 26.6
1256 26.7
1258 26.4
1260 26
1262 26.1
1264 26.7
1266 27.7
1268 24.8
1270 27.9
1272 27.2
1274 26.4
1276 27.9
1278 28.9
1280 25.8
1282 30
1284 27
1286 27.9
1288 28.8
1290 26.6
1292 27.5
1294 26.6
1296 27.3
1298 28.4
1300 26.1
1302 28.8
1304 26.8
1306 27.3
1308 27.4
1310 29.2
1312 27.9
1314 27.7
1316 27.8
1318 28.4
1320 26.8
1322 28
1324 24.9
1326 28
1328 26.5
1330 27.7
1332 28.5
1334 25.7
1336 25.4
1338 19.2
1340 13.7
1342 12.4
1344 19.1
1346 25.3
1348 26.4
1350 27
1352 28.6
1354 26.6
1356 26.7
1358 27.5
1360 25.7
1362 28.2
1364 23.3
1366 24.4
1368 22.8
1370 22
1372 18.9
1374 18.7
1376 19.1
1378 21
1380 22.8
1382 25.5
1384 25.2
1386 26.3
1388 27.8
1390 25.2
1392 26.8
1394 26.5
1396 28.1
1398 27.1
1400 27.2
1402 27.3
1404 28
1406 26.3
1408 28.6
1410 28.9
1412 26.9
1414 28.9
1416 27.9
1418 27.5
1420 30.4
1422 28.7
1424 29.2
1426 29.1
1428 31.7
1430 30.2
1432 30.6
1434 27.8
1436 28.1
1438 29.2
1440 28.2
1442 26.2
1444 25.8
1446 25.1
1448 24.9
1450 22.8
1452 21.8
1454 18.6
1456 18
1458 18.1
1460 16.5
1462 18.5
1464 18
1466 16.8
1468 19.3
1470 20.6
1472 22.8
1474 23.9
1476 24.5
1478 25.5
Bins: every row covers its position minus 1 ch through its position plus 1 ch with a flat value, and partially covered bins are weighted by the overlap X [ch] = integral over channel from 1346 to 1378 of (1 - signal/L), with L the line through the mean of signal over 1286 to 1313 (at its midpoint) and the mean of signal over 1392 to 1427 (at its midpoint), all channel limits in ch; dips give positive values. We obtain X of 4.0 ch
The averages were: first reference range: 27.6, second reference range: 28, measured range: 24.3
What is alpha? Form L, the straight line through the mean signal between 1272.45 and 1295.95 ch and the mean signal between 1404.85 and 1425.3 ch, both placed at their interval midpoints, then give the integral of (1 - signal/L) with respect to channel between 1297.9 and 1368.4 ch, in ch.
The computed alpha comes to 5.5 ch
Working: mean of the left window 27.6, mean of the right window 28.3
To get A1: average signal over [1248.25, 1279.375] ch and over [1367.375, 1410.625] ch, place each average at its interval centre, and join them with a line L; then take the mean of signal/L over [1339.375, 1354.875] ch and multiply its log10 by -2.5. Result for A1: 0.14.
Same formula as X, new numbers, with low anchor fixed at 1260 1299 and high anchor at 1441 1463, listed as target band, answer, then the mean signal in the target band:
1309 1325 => -0.9 ch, 27.6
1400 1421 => -4.7 ch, 28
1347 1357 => -0.9 ch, 27.1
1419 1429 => -3.3 ch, 29.8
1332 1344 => 2.5 ch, 20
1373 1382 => 1.1 ch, 21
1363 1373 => 0.8 ch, 22.3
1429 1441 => -3.8 ch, 29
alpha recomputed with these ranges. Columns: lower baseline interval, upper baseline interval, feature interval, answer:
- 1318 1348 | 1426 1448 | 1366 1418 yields 2.0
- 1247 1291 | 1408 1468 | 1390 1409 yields -1.1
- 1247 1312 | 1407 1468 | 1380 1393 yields 0.0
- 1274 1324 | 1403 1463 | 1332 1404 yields 7.0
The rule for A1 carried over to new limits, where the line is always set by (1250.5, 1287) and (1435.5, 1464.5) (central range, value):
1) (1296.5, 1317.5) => -0.06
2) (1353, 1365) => -0.06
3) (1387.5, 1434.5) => -0.19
